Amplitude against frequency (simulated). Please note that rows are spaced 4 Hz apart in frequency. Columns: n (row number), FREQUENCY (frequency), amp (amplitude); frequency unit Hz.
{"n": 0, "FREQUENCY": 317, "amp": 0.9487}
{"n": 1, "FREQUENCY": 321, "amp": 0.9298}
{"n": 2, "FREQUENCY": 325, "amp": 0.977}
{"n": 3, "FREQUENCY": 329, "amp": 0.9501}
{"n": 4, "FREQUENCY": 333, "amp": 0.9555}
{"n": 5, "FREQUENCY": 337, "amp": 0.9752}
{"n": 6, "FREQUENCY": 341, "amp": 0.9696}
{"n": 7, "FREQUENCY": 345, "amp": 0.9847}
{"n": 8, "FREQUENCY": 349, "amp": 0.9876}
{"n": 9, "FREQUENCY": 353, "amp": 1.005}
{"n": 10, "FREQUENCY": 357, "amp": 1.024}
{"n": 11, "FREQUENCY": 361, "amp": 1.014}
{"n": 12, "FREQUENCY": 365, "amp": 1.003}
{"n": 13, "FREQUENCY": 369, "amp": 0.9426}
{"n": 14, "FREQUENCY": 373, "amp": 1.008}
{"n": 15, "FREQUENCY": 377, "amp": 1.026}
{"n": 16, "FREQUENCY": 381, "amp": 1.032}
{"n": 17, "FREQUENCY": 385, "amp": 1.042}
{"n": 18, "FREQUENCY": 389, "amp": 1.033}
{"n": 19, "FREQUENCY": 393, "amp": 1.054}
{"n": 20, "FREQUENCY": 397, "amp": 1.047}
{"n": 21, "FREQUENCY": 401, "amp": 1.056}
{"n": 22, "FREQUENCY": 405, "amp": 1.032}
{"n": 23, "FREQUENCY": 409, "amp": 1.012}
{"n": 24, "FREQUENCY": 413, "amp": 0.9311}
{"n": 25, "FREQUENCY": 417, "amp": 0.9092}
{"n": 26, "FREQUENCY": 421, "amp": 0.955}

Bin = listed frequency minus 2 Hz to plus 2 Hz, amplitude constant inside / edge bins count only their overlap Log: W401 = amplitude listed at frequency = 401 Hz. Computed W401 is 1.056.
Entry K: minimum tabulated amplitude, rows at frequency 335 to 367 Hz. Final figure 0.9696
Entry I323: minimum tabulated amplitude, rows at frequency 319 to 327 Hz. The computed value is 0.9298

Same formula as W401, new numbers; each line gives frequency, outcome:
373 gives 1.008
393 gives 1.054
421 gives 0.955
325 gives 0.977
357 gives 1.024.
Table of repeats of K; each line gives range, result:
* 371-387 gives 1.008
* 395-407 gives 1.032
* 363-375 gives 0.9426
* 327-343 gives 0.9501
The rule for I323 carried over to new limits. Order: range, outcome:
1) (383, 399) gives 1.033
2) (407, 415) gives 0.9311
